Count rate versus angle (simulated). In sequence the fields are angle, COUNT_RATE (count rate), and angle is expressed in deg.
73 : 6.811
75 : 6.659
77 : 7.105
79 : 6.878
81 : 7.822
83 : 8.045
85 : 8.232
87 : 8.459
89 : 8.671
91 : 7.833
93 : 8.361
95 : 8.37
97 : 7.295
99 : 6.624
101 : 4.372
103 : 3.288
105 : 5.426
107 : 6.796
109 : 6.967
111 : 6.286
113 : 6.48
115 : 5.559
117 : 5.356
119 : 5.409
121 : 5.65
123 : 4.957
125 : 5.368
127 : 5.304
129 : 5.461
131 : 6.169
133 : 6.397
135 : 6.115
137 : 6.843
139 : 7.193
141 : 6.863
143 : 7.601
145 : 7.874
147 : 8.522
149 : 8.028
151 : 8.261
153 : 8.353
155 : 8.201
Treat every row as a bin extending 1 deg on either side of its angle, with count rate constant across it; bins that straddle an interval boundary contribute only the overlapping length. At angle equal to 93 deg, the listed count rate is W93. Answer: 8.361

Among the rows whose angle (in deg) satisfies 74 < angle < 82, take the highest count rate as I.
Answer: 7.822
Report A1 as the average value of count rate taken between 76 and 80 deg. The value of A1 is 6.99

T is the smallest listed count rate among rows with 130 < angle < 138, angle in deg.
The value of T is 6.115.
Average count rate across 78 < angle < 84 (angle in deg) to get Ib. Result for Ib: 7.58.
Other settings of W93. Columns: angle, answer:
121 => 5.65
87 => 8.459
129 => 5.461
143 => 7.601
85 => 8.232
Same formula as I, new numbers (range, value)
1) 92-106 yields 8.37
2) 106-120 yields 6.967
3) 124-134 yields 6.397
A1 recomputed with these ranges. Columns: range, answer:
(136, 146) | 7.27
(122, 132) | 5.45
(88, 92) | 8.25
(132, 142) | 6.68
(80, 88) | 8.14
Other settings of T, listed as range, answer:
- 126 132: 5.304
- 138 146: 6.863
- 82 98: 7.295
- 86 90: 8.459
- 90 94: 7.833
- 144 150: 7.874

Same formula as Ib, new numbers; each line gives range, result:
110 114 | 6.38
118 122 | 5.53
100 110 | 5.37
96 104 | 5.39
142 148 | 8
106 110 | 6.88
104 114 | 6.39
